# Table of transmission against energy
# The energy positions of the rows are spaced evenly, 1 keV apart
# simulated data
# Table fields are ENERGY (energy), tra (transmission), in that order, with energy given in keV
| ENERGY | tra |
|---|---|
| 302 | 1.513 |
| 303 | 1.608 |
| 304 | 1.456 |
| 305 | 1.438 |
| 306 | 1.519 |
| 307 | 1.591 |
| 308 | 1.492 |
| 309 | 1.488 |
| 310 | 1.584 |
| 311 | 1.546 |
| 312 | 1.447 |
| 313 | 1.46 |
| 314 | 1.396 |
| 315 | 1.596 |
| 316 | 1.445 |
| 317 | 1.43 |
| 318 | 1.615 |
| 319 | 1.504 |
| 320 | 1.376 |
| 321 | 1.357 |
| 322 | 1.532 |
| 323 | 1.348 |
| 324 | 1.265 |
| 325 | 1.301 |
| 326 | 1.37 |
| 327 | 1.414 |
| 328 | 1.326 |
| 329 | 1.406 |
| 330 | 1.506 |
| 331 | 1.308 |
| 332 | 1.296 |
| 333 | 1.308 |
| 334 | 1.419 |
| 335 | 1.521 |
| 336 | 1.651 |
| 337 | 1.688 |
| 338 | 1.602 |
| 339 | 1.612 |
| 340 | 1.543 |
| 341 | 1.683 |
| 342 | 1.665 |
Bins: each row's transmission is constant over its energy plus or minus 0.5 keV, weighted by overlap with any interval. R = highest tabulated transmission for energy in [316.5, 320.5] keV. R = 1.615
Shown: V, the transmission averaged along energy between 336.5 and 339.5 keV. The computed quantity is 1.63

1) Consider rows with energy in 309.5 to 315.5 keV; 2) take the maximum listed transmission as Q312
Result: 1.596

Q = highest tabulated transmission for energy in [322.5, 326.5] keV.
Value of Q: 1.37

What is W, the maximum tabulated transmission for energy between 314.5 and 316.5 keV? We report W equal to 1.596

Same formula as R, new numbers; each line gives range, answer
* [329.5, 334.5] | 1.506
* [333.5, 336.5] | 1.651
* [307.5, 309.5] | 1.492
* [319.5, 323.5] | 1.532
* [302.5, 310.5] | 1.608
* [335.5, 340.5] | 1.688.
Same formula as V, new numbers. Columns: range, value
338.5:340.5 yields 1.58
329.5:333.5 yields 1.35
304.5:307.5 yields 1.52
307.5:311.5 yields 1.53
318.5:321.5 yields 1.41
